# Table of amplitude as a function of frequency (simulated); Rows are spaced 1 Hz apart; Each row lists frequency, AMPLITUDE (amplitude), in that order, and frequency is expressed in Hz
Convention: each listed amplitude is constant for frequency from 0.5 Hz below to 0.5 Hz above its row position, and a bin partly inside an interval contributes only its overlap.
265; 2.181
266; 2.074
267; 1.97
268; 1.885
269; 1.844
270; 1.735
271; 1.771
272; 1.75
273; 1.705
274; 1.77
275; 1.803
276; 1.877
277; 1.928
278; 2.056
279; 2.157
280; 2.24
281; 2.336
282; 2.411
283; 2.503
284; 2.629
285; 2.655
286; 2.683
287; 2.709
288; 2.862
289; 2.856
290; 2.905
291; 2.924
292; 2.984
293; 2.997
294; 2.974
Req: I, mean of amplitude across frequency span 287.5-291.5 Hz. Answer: 2.89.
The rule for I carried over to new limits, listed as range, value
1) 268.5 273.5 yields 1.76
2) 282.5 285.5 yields 2.6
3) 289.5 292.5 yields 2.94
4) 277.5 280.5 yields 2.15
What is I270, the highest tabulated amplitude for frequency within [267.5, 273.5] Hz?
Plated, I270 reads 1.885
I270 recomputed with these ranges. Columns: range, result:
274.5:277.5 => 1.928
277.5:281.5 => 2.336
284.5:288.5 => 2.862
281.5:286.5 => 2.683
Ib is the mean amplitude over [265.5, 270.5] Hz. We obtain 1.9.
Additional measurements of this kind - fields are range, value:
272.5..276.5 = 1.79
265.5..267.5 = 2.02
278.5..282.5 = 2.29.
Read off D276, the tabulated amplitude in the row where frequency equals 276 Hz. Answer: 1.877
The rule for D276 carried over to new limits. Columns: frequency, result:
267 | 1.97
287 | 2.709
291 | 2.924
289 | 2.856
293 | 2.997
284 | 2.629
